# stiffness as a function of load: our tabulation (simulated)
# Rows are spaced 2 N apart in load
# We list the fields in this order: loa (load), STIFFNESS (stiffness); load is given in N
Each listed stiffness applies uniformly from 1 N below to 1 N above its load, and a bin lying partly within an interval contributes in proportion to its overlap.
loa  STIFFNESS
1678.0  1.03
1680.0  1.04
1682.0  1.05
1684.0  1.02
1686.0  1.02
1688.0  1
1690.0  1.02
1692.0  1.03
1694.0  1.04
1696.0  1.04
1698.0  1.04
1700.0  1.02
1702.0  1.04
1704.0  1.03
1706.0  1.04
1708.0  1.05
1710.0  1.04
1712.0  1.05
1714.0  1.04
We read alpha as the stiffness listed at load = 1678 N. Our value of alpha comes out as 1.03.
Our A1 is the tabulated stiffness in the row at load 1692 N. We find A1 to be 1.03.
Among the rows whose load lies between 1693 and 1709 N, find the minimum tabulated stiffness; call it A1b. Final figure 1.02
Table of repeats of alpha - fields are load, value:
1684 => 1.02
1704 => 1.03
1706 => 1.04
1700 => 1.02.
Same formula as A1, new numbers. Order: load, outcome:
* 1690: 1.02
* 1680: 1.04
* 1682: 1.05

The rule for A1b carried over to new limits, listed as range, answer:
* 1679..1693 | 1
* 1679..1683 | 1.04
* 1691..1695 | 1.03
